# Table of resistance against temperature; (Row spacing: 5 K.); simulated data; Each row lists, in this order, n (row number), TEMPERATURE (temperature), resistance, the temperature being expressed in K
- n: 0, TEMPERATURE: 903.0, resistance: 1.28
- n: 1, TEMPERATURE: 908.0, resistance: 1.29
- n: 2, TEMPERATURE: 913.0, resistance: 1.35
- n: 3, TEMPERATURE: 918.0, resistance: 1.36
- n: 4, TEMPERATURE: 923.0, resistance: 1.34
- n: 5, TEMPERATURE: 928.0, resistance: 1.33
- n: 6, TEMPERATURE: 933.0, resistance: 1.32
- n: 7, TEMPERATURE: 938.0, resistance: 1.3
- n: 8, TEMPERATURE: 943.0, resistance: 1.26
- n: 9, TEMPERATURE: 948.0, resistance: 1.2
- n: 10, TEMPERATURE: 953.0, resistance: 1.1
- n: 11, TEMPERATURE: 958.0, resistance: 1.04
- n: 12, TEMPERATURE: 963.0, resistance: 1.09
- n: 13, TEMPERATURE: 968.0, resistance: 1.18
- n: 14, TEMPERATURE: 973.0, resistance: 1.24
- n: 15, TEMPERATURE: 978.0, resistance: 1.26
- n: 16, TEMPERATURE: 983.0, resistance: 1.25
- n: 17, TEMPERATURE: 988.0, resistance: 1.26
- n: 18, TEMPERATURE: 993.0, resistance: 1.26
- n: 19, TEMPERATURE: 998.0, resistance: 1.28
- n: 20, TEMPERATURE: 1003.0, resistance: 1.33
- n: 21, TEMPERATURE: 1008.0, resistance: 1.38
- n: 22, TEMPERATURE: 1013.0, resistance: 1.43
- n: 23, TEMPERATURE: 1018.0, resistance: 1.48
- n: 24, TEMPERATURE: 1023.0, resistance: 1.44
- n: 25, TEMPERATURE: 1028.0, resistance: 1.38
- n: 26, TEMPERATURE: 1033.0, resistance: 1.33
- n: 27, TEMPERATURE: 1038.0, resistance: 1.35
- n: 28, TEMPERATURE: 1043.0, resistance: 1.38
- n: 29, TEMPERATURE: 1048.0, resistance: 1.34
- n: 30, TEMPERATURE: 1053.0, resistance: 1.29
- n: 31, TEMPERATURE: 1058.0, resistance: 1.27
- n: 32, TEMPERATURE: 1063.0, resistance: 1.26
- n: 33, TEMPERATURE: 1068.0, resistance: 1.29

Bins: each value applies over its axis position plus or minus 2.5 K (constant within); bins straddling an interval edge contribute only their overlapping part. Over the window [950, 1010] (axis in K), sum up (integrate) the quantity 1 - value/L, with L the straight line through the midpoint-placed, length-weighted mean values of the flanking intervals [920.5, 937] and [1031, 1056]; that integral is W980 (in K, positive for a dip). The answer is 4.98 K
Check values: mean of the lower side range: 1.33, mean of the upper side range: 1.34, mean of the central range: 1.22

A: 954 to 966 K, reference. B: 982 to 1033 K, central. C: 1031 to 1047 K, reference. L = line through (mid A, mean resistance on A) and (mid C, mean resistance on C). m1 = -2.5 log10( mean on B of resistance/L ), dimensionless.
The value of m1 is -0.09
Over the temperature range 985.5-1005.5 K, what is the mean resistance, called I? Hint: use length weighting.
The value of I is 1.28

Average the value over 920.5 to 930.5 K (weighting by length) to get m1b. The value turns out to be 1.34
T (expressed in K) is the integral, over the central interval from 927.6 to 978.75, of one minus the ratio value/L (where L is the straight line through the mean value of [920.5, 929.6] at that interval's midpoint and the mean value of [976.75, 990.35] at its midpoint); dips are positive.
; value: 3.7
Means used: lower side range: 1.34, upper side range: 1.26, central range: 1.2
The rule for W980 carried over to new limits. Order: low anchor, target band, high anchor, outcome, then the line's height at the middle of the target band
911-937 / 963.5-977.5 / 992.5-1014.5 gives 1.45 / 1.34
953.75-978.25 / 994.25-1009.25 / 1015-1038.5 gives -0.26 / 1.3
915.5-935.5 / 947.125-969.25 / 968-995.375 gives 2.96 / 1.28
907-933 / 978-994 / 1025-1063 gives 0.91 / 1.33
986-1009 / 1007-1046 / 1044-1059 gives -2.73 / 1.3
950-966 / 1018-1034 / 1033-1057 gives -1.56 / 1.28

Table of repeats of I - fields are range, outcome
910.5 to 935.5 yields 1.34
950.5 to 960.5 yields 1.07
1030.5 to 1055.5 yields 1.34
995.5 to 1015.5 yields 1.35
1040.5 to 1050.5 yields 1.36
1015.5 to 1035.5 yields 1.41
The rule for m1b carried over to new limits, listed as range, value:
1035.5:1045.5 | 1.36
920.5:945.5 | 1.31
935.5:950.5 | 1.25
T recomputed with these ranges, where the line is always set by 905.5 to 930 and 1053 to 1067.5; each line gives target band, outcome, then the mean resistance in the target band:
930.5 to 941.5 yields 0.2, 1.31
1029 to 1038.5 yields -0.4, 1.34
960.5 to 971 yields 1.4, 1.14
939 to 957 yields 1.9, 1.18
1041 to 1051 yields -0.6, 1.36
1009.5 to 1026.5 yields -2.0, 1.44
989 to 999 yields 0.3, 1.27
